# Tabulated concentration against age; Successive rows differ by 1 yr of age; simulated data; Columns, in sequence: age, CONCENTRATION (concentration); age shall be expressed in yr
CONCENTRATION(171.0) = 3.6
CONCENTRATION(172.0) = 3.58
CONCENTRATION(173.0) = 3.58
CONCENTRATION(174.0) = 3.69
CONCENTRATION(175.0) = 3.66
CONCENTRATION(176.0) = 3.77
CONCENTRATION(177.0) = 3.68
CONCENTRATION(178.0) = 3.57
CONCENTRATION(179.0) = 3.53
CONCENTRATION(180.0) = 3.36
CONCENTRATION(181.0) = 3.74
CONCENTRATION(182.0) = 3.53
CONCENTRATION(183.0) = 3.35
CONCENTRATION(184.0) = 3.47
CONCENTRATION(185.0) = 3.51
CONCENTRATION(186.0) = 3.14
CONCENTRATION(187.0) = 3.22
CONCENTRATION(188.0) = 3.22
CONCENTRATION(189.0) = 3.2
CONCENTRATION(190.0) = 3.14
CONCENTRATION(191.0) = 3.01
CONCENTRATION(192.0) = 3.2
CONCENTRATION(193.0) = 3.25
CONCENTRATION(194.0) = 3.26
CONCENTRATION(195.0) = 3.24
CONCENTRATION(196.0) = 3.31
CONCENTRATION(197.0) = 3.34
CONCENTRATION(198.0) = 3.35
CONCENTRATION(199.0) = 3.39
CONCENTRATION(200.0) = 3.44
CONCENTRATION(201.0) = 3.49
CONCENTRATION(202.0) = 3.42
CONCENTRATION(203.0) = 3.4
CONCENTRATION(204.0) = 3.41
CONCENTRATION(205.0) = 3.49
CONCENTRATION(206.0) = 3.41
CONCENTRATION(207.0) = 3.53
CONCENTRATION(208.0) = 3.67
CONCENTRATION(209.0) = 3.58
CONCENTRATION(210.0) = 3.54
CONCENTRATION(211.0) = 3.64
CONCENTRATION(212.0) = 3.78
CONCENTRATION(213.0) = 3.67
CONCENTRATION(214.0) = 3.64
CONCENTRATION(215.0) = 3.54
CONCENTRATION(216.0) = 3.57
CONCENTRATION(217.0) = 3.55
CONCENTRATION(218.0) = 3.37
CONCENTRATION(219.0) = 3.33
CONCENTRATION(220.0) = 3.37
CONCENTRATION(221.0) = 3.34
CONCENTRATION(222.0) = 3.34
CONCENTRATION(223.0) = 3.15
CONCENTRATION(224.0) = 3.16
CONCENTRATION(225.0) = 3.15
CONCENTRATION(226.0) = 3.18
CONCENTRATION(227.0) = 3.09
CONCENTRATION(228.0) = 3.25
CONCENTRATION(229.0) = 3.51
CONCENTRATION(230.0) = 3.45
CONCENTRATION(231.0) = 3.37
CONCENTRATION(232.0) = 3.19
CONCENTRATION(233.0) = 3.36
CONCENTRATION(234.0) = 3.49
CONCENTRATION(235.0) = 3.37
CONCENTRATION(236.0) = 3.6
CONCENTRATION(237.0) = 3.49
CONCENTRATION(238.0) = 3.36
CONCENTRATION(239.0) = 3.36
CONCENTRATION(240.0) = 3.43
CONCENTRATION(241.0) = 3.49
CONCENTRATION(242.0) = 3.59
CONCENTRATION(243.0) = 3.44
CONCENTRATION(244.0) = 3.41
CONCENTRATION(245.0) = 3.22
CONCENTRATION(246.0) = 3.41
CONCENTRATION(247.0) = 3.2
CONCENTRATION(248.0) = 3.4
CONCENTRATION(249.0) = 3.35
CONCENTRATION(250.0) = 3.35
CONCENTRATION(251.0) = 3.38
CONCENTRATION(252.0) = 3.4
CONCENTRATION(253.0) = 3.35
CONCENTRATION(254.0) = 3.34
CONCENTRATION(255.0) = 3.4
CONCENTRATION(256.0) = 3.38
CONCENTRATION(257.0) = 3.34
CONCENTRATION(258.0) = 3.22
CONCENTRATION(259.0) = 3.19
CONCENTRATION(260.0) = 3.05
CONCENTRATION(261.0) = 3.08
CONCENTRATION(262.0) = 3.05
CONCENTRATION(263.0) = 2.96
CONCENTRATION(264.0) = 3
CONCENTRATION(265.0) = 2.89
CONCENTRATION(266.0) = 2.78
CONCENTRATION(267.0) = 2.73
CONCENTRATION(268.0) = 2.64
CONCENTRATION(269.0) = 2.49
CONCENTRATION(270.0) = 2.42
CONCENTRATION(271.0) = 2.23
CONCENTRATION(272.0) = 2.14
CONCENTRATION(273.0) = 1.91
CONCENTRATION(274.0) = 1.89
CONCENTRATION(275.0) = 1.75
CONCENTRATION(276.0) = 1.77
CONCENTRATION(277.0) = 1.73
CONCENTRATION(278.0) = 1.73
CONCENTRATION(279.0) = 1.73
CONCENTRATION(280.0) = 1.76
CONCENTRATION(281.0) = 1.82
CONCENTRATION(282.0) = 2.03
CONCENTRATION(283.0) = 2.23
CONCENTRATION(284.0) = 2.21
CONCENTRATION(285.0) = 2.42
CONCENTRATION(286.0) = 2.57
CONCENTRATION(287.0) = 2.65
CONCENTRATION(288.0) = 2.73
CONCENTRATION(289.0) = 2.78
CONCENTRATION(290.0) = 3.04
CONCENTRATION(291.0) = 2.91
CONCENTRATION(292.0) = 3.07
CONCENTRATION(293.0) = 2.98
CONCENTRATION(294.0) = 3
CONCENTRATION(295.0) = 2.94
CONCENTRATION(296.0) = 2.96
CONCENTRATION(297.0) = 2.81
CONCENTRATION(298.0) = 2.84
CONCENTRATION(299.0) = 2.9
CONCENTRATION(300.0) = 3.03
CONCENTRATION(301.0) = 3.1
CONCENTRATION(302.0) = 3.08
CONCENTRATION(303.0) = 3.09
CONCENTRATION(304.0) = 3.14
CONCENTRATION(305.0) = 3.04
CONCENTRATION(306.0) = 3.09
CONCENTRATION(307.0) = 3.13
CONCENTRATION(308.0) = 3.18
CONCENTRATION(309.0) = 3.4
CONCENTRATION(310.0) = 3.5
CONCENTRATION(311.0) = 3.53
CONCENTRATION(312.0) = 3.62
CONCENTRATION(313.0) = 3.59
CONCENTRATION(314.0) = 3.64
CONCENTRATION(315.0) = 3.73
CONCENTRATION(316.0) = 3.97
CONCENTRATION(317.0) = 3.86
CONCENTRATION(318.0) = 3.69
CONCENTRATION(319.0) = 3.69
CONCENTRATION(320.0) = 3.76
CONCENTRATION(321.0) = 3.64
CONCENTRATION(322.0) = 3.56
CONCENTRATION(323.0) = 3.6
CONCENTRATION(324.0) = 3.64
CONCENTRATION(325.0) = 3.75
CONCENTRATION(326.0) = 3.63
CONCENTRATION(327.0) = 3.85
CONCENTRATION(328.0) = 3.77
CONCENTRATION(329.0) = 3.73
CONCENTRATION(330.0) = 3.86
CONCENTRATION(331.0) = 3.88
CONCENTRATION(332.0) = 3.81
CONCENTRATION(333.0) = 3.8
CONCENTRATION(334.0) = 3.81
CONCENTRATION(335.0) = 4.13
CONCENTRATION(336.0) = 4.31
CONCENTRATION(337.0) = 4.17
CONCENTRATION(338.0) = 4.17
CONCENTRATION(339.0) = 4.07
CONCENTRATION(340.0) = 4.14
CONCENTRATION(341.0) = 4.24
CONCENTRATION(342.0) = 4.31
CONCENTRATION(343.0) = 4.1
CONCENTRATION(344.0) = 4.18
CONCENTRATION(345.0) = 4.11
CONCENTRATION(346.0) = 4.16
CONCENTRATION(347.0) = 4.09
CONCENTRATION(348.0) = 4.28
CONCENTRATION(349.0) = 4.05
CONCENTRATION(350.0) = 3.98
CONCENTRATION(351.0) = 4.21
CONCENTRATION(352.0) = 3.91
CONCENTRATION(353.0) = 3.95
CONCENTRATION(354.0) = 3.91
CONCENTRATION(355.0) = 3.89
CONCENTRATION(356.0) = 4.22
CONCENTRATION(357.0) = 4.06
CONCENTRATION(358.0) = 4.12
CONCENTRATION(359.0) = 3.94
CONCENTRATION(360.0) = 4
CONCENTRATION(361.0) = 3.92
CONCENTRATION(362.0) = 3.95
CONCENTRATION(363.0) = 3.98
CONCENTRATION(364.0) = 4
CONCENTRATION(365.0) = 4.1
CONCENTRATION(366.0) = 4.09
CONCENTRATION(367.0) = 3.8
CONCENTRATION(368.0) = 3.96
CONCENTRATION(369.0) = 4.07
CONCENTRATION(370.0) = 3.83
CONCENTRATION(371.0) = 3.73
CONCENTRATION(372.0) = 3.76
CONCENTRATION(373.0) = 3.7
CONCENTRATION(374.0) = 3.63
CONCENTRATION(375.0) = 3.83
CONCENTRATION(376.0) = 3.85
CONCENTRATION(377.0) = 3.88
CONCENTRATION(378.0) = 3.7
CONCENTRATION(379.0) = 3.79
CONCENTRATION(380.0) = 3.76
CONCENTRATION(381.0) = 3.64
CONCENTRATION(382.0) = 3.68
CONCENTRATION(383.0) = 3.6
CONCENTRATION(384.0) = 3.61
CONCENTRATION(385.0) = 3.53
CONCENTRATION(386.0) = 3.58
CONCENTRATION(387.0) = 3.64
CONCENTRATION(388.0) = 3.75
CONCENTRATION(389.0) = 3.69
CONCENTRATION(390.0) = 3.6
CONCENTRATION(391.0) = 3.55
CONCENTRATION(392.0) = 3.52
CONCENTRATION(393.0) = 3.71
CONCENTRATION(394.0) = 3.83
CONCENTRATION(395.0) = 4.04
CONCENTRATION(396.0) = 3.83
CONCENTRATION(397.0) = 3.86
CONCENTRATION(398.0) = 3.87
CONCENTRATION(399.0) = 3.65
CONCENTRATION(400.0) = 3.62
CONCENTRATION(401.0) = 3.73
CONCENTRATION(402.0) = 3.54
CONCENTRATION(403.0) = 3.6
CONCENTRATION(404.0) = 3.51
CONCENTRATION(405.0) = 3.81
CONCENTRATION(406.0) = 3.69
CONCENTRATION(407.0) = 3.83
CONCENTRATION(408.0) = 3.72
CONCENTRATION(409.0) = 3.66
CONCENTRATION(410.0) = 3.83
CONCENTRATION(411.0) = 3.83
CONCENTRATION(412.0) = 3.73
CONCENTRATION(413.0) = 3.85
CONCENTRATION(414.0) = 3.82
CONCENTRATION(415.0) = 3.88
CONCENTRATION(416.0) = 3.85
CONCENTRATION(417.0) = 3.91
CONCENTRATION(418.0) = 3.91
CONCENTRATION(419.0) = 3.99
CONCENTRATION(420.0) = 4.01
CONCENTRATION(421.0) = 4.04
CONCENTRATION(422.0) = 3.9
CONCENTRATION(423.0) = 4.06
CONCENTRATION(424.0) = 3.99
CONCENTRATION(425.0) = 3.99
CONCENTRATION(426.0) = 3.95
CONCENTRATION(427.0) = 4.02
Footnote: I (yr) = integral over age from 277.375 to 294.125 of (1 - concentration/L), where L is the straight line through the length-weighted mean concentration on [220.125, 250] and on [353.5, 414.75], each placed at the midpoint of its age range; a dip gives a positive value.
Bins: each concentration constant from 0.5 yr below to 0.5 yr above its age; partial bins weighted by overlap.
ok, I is 5.1 yr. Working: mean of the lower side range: 3.35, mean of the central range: 2.43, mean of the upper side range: 3.79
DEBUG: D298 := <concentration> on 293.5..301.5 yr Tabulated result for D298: 2.95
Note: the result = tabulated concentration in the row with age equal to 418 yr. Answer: 3.91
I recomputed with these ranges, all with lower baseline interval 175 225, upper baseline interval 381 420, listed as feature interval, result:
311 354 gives -3.3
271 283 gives 5.6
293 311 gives 2.5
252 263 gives 0.9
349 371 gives -1.9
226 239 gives 0.4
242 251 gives 0.3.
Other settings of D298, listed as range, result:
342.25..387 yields 3.91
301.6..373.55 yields 3.83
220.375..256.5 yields 3.35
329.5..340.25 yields 4.01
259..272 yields 2.77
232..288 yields 2.86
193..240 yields 3.41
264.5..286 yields 2.17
